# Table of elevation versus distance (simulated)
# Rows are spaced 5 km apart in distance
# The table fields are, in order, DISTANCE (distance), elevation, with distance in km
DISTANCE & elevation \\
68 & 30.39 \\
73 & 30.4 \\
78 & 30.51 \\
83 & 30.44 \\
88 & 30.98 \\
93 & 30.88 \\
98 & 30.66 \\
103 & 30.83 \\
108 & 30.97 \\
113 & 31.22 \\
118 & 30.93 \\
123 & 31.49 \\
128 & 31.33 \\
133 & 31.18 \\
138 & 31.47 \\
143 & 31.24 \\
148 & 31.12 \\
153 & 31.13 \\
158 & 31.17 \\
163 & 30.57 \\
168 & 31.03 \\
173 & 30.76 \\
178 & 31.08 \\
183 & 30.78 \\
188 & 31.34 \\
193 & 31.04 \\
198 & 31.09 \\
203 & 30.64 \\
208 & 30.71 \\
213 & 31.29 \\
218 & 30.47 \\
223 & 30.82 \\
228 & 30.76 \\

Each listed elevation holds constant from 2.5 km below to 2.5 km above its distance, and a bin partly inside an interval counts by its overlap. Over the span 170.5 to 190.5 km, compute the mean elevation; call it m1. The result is 31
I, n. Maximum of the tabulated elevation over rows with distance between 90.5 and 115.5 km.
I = 31.22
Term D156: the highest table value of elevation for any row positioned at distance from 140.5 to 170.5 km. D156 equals 31.24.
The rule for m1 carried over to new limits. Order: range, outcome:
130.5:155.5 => 31.2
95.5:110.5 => 30.8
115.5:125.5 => 31.2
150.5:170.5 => 31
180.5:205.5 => 31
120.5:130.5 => 31.4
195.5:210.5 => 30.8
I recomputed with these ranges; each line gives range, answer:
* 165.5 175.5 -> 31.03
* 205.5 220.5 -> 31.29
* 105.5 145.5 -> 31.49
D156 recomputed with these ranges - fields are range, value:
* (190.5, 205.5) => 31.09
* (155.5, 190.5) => 31.34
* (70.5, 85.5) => 30.51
